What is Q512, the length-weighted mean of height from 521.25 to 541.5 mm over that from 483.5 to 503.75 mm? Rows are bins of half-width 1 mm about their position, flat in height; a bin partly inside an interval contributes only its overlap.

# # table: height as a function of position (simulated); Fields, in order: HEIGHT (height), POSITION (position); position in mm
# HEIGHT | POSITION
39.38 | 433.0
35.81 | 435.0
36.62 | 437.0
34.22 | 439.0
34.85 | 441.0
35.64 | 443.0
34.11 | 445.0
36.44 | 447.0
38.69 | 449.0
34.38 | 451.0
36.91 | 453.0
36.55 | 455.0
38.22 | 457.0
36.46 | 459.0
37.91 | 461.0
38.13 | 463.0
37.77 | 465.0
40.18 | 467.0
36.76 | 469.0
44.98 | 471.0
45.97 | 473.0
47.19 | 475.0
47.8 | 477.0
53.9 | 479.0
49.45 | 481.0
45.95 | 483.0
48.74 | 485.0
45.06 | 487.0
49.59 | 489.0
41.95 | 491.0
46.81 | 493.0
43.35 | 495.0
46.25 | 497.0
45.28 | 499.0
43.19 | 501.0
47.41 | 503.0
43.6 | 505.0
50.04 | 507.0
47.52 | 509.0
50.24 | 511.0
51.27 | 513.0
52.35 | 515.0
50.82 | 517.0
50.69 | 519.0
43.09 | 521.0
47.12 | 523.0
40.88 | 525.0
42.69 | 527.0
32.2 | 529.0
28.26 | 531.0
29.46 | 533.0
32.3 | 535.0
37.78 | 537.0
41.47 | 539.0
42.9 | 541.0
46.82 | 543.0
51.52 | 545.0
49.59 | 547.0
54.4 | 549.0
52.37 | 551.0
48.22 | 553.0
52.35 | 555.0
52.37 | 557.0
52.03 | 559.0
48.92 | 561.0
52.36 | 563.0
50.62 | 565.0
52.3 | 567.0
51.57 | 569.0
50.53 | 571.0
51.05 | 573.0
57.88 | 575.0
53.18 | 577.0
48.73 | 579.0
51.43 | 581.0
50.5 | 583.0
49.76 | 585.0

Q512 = 0.82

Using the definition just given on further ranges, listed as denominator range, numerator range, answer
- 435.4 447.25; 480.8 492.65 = 1.32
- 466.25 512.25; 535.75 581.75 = 1.08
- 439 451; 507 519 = 1.41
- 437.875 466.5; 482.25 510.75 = 1.26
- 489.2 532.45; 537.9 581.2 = 1.12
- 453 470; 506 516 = 1.33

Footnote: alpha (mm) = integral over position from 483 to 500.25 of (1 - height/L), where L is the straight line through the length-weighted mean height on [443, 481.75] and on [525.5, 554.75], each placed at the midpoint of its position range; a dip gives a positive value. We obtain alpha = -2.0 mm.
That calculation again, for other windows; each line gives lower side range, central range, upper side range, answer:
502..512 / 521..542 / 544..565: 5.0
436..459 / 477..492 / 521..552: -3.6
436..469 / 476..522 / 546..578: -4.8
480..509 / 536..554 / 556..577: 1.1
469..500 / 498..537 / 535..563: 3.2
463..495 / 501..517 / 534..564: -0.8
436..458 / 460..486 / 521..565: -3.9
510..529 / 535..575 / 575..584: 0.5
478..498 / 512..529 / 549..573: 0.9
